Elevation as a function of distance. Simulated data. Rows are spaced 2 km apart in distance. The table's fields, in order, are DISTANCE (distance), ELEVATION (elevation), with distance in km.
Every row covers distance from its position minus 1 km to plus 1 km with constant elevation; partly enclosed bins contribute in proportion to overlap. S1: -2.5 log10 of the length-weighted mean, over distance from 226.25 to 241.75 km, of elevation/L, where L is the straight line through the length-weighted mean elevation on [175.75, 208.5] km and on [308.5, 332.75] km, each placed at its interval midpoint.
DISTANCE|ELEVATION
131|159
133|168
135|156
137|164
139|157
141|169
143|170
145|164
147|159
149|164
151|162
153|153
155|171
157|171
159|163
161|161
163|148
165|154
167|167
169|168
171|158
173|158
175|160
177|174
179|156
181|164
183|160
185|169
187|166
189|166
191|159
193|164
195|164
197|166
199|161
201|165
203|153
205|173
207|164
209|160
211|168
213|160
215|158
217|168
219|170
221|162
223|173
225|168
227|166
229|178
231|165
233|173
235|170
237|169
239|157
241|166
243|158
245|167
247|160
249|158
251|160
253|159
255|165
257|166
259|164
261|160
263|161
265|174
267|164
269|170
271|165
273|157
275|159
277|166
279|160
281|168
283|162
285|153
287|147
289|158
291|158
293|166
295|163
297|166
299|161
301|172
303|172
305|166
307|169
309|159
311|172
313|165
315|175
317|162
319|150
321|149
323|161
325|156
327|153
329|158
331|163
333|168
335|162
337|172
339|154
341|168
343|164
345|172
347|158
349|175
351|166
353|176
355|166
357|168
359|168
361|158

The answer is -0.03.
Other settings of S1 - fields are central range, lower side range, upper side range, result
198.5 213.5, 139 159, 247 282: 0.00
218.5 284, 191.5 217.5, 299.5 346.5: -0.01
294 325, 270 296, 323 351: -0.01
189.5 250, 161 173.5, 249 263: -0.03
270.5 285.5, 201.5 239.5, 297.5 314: 0.04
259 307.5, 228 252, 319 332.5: -0.02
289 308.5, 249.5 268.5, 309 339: -0.02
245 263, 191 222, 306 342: 0.01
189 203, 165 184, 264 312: 0.00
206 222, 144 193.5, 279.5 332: -0.01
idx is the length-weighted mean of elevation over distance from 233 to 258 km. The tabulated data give 163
